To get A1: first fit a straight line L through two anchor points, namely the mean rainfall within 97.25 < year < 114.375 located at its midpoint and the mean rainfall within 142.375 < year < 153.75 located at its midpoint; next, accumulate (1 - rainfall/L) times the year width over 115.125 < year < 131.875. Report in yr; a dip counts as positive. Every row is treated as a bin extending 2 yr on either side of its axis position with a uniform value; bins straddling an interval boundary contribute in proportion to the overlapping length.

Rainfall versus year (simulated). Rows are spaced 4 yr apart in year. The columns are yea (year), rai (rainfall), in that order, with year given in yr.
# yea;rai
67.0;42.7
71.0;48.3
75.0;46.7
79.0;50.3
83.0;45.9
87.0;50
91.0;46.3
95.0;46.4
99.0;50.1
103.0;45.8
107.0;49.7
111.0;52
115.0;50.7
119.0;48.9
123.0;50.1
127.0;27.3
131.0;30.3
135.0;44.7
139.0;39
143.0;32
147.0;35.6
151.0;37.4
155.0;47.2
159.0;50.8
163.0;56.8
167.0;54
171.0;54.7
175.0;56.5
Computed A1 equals 1.20 yr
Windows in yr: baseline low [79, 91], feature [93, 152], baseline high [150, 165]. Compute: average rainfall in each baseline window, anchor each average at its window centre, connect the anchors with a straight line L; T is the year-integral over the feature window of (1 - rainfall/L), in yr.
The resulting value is 6.9 yr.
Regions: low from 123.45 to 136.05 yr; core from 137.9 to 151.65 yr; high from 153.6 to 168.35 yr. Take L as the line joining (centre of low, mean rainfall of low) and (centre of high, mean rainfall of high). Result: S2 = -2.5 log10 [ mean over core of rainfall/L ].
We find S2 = 0.21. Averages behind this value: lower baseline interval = 35.3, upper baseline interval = 52.3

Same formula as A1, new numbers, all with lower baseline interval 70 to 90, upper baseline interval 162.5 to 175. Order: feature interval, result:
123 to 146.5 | 7.36 yr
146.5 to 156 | 2.44 yr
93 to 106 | 0.55 yr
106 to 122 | 0.15 yr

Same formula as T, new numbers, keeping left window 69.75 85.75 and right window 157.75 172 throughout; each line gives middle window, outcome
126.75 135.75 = 3.1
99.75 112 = 0.2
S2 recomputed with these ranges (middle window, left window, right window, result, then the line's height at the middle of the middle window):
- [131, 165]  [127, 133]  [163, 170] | -0.02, 41.9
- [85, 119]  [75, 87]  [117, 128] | -0.07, 45.8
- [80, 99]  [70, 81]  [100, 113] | 0.03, 48.8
